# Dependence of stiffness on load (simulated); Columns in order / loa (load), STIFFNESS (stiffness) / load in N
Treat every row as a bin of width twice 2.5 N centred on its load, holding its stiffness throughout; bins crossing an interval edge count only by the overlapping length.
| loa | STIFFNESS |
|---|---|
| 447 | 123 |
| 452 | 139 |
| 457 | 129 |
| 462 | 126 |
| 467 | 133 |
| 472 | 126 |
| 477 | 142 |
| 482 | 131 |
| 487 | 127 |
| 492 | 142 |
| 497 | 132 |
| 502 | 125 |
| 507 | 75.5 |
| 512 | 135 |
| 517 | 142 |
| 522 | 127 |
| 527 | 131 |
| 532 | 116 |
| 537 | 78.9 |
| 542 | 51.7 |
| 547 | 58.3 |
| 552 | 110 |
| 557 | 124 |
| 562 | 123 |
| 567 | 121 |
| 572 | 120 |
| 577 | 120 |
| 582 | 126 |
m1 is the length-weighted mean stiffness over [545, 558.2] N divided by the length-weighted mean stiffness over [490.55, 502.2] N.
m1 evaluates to 0.72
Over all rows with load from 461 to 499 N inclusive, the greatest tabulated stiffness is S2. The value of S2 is 142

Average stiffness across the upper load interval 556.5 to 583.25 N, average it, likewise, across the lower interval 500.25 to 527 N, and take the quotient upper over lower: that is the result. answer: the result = 1.00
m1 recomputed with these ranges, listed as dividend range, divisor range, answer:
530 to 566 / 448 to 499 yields 0.72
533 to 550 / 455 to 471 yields 0.53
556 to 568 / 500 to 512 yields 1.15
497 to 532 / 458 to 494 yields 0.93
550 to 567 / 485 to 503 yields 0.90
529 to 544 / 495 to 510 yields 0.76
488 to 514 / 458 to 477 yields 0.94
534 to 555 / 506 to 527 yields 0.62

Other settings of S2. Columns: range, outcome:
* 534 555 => 110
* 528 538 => 116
